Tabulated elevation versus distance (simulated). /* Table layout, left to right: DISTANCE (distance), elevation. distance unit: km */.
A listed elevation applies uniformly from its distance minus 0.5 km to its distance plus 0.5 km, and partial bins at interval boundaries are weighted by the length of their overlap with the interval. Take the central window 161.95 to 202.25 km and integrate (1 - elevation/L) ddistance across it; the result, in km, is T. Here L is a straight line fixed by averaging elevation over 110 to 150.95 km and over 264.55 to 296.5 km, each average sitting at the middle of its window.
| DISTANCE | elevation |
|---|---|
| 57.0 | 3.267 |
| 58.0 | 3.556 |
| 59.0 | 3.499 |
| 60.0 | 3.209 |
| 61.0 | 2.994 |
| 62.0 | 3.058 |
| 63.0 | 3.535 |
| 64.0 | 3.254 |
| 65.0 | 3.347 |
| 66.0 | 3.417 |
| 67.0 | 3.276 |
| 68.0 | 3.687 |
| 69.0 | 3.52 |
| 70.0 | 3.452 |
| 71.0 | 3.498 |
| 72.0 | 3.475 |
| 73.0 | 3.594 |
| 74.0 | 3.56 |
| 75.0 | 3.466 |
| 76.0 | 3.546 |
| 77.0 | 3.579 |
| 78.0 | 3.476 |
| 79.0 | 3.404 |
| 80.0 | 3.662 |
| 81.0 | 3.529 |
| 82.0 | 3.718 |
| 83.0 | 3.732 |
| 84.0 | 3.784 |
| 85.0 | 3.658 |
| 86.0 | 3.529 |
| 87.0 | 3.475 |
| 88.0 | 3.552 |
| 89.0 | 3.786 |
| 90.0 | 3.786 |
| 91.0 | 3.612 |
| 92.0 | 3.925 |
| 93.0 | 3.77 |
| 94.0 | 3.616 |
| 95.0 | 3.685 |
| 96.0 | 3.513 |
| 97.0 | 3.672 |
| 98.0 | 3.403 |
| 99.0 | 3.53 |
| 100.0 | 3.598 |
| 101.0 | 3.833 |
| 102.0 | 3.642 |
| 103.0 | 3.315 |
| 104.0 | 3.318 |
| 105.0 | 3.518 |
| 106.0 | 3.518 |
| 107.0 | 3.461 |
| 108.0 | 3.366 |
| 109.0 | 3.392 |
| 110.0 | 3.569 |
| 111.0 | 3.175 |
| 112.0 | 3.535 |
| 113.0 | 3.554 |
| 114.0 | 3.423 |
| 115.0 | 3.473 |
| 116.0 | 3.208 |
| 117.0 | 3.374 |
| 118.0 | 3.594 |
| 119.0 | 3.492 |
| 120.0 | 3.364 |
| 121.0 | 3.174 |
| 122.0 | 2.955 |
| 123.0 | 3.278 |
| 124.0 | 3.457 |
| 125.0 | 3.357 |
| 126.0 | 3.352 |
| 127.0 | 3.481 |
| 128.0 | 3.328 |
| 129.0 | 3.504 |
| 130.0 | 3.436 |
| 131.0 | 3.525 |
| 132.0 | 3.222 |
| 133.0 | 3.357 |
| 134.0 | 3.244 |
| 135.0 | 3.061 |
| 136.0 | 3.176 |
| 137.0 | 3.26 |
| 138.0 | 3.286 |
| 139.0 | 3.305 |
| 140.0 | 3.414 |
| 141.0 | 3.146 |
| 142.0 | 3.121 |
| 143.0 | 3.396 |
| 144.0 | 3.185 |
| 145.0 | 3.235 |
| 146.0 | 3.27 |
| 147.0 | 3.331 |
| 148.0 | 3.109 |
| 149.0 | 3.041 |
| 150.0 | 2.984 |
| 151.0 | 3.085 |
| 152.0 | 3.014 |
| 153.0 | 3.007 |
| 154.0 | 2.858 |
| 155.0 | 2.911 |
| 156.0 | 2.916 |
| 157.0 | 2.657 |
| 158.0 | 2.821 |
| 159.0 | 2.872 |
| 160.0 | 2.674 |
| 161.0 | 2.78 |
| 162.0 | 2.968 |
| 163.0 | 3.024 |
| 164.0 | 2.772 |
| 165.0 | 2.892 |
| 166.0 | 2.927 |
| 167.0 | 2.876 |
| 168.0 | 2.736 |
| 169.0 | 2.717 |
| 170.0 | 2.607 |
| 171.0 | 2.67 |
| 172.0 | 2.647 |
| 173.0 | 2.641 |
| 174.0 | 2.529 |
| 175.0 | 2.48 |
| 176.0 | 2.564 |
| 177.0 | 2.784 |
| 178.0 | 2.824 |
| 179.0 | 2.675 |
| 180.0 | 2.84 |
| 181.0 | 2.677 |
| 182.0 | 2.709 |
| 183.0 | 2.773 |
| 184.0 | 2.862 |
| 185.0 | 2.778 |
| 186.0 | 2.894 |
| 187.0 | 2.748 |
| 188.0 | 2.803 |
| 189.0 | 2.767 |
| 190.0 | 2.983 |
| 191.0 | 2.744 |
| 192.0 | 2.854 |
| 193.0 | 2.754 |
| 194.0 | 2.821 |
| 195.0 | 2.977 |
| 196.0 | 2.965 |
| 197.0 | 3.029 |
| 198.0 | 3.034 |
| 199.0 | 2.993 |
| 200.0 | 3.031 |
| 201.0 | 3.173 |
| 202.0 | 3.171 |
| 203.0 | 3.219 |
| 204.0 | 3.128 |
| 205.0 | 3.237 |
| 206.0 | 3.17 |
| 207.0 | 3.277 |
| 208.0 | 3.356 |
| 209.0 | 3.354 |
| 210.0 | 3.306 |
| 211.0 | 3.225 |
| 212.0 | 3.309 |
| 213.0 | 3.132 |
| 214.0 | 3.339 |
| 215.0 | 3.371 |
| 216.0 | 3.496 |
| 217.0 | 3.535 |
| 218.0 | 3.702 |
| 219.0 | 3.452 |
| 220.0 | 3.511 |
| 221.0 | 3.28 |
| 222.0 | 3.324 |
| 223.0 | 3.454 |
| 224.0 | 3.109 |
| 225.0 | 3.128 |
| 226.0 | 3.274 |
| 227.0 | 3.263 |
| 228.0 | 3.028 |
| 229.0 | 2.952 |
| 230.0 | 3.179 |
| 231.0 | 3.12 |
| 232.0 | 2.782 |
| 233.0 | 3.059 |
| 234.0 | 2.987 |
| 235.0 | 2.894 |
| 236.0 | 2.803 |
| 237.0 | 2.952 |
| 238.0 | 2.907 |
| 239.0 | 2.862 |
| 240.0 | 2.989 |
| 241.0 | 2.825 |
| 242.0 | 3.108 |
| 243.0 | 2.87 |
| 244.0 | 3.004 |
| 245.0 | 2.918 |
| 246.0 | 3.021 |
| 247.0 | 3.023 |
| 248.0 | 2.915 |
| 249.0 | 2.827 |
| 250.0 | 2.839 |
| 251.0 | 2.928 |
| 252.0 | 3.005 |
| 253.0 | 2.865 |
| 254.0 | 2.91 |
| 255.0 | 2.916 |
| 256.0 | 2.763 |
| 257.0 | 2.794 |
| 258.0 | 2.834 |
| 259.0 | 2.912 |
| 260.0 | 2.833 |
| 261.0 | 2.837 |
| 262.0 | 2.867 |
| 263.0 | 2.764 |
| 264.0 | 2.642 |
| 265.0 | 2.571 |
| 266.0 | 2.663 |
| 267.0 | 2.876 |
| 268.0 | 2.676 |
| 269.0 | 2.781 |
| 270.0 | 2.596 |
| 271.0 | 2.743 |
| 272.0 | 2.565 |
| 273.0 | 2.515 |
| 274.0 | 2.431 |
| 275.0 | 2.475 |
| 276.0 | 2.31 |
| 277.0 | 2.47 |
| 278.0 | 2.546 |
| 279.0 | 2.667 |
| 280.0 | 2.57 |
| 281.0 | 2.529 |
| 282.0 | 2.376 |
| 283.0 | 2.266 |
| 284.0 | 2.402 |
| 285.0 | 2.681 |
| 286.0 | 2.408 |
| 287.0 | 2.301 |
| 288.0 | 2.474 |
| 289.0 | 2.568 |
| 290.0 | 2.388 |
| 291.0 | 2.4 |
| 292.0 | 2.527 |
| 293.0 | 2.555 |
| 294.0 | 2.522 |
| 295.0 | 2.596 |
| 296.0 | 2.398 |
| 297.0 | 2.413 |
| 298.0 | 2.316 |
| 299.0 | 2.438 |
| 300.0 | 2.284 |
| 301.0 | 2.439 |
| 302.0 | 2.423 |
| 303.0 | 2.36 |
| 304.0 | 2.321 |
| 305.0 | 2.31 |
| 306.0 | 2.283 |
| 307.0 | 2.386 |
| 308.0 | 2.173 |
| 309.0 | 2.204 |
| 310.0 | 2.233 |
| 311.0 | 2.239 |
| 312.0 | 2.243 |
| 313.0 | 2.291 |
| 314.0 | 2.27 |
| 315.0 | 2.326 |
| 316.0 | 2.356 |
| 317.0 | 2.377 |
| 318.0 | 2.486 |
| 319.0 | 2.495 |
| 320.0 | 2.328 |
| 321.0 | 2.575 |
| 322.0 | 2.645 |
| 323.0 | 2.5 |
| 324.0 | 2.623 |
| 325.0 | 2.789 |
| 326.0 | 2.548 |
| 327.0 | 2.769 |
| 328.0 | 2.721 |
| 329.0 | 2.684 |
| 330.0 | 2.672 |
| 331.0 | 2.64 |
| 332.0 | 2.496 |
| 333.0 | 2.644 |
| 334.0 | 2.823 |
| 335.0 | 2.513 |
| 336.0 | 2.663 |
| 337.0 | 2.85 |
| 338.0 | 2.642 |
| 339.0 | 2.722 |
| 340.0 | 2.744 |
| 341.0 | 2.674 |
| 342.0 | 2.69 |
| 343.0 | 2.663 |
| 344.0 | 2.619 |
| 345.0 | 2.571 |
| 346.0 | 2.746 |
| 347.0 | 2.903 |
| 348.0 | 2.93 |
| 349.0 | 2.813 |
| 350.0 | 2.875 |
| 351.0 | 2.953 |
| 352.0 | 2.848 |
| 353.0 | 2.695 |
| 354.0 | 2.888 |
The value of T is 2.9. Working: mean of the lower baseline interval 3.31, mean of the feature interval 2.82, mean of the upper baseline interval 2.53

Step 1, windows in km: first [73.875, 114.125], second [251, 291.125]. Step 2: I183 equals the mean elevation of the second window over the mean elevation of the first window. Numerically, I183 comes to 0.7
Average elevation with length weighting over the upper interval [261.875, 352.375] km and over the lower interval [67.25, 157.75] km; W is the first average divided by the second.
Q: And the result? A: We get 0.7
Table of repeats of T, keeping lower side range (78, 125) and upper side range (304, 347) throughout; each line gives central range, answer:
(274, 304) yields 2.7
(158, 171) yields 1.7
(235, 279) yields 0.7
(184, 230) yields -1.4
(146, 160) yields 1.4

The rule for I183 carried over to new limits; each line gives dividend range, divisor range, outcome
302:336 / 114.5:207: 0.81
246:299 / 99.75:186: 0.85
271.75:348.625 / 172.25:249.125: 0.83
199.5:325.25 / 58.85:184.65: 0.85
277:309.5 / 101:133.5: 0.71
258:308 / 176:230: 0.82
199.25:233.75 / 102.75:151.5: 0.98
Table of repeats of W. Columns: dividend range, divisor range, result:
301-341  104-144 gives 0.75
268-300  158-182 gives 0.91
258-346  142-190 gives 0.89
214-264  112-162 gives 0.95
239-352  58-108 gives 0.74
